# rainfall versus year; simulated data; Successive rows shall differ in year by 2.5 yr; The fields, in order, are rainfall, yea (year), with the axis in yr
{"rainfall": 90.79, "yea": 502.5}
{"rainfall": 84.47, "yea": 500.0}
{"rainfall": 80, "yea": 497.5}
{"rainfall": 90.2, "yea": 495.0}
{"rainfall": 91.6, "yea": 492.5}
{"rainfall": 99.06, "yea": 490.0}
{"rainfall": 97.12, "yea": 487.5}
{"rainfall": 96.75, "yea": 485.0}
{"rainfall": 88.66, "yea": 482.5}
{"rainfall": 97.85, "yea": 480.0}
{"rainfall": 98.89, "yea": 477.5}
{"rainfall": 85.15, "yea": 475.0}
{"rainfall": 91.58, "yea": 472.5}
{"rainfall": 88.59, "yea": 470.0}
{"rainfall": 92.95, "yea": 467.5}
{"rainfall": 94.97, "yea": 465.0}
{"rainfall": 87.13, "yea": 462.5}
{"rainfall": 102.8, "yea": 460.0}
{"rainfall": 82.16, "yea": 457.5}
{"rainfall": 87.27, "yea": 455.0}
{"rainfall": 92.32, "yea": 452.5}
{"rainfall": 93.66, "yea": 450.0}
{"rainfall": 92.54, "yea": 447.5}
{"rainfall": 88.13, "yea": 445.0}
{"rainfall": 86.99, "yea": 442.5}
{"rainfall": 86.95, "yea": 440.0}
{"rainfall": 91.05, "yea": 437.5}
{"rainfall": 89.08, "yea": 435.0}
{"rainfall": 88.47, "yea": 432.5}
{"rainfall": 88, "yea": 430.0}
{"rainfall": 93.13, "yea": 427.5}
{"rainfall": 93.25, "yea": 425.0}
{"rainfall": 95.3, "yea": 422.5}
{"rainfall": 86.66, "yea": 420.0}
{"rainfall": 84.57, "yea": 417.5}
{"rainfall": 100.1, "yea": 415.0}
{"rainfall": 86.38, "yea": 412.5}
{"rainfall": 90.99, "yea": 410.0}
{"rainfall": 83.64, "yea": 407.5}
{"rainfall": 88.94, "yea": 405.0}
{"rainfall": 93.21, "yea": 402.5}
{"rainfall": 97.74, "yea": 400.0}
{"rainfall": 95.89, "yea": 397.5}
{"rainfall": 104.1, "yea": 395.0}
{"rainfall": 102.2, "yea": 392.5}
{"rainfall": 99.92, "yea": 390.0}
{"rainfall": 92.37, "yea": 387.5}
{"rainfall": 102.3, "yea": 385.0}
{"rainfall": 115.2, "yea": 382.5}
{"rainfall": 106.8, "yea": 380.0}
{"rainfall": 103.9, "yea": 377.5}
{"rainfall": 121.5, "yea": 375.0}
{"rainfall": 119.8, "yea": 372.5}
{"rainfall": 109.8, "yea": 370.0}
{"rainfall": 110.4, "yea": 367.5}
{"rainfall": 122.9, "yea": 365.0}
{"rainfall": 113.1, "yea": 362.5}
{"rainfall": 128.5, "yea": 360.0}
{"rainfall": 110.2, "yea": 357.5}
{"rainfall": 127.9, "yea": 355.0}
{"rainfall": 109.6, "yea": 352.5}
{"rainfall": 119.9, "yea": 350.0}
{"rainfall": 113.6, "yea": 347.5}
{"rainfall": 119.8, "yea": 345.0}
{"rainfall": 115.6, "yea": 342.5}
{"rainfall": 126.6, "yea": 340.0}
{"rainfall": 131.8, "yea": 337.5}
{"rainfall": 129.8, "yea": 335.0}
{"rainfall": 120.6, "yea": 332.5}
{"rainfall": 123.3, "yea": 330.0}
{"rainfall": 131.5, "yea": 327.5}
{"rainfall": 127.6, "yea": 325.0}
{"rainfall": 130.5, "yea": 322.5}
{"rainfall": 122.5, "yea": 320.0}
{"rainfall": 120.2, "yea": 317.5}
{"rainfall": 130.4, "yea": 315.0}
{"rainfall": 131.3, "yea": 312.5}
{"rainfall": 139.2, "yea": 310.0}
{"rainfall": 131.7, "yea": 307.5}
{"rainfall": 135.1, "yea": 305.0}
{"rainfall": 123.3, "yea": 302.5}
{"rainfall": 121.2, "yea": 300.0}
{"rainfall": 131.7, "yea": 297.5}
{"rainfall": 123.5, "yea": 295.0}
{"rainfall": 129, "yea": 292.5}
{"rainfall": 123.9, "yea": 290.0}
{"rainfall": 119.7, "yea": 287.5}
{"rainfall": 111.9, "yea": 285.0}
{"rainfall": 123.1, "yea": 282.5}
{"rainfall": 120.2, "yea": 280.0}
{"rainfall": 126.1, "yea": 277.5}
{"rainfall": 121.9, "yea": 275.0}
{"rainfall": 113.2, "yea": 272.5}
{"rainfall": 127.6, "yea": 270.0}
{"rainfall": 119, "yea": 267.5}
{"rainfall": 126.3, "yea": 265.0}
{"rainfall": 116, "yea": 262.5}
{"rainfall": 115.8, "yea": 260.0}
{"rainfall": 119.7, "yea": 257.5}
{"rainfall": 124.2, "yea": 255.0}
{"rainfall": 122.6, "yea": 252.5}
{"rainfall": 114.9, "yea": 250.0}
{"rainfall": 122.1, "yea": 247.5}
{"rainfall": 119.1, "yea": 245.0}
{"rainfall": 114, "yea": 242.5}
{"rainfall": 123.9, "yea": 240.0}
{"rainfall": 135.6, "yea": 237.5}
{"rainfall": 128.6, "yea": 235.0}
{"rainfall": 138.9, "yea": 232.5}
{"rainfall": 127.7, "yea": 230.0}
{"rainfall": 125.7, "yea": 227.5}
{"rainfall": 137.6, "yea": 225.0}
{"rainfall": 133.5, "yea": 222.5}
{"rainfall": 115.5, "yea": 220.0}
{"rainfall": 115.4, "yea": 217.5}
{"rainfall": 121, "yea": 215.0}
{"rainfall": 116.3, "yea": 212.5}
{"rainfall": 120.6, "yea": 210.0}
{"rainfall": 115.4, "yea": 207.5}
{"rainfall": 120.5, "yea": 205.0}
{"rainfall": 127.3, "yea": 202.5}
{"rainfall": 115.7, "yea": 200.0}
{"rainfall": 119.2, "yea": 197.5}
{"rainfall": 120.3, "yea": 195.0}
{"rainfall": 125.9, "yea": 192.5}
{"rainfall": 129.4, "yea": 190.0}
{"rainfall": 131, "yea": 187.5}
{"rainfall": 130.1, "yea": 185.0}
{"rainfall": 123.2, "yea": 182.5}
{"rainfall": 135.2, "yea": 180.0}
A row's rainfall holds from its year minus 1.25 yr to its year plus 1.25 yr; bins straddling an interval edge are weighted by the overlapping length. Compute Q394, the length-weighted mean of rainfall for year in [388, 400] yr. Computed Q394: 99.7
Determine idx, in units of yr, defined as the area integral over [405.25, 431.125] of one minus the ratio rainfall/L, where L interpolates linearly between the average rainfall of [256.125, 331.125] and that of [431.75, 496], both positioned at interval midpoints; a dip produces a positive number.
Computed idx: 2.6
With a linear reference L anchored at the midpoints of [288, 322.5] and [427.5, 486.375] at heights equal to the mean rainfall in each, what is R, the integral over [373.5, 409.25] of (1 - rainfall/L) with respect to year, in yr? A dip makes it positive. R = 2.18 yr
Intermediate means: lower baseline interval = 128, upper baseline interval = 91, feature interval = 101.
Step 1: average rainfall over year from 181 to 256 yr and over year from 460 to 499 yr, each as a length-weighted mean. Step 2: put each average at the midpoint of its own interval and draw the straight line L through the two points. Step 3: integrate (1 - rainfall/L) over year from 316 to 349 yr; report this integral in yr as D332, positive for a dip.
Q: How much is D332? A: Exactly -4.2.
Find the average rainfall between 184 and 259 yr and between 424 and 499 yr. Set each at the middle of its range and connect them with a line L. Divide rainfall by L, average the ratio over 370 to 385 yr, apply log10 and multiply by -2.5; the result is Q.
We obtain -0.10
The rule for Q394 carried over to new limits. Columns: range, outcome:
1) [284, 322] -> 126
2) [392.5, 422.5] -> 92.6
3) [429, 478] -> 90.3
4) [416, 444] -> 89.5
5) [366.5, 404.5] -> 105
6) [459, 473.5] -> 92.9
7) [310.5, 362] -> 124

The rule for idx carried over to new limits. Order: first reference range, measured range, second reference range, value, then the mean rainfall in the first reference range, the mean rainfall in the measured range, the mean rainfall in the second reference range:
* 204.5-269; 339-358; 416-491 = -2.1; 123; 118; 91.4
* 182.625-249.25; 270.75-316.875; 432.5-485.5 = -4.8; 124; 125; 91.1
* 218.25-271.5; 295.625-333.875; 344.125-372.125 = -2.6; 124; 128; 117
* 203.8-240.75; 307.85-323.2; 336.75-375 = -1.1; 125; 129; 119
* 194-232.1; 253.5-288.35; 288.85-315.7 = 1.8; 122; 120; 129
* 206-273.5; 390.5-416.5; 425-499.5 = 1.3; 123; 94.4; 91.1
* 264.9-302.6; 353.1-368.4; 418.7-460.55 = -1.7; 122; 119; 90.2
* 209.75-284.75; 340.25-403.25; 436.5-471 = -4.4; 123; 111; 90.5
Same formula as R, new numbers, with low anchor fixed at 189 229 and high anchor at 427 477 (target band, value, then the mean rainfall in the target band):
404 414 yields 0.85 yr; 87.8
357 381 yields -3.24 yr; 115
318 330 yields -2.22 yr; 127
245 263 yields -0.46 yr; 119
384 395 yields -0.13 yr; 99.7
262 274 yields -0.64 yr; 121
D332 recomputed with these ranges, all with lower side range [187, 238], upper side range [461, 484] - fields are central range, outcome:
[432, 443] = 0.9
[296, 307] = -1.4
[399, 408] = 0.8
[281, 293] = -0.6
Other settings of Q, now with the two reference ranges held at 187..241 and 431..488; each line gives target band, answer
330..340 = -0.17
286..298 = -0.10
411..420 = 0.09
